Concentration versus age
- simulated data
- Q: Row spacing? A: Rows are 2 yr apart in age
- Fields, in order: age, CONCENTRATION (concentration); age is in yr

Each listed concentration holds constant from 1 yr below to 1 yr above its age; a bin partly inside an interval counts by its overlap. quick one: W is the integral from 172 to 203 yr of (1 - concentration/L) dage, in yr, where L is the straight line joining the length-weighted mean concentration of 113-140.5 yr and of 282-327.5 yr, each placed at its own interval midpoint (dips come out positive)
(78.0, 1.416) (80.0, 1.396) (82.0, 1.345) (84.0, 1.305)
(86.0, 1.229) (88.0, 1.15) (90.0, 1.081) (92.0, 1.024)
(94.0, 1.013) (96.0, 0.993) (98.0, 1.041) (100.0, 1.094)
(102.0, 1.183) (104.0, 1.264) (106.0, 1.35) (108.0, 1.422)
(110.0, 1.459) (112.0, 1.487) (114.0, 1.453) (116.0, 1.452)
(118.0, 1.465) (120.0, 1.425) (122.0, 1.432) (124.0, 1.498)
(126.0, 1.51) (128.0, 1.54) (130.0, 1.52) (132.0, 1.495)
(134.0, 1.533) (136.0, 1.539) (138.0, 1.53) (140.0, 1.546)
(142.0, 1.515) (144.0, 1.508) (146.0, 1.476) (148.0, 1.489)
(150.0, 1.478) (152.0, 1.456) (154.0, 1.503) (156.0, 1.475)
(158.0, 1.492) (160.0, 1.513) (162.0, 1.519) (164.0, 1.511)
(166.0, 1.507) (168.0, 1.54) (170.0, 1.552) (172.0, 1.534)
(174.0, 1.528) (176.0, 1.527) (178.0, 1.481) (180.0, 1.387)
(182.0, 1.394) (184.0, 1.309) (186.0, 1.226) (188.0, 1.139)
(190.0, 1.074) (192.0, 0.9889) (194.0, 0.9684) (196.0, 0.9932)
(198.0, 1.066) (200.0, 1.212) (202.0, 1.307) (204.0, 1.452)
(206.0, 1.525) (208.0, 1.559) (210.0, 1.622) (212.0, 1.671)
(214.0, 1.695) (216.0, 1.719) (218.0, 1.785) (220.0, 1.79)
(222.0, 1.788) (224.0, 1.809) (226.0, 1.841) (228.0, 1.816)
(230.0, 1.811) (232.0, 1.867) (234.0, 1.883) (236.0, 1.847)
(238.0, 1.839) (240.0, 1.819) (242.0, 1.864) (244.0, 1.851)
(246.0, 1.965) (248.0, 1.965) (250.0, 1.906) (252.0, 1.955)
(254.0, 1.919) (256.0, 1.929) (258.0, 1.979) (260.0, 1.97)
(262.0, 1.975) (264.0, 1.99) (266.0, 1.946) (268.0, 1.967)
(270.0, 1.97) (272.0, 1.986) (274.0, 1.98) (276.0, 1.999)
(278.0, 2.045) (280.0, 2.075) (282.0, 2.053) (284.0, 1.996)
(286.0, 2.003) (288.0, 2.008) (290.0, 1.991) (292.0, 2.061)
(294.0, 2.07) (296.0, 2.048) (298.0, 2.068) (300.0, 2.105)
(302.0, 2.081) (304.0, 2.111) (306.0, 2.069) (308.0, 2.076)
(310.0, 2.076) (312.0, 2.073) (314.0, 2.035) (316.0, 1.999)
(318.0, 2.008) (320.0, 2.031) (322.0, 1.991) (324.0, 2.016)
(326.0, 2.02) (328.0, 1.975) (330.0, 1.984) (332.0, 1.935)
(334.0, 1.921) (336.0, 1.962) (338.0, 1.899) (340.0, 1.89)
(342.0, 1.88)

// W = 7.91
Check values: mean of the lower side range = 1.49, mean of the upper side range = 2.04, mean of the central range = 1.25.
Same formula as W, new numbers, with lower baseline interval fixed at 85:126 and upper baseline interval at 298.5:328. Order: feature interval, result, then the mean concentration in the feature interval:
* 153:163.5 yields -0.2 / 1.5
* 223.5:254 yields -1.7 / 1.87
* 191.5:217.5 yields 4.2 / 1.38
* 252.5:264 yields -0.7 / 1.96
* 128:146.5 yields -1.6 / 1.52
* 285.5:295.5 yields -0.3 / 2.03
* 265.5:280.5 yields -0.8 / 2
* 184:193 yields 2.6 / 1.13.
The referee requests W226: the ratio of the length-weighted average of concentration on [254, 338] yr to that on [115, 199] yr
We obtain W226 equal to 1.42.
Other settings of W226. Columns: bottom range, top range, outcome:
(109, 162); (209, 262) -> 1.24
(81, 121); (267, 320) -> 1.61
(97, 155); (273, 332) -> 1.42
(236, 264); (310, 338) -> 1.04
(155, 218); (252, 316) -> 1.43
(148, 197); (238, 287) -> 1.42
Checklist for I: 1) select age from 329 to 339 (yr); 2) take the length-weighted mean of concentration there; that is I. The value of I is 1.94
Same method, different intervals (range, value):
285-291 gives 2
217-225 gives 1.79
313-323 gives 2.01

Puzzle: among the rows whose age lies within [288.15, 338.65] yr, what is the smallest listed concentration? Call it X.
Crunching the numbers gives 1.899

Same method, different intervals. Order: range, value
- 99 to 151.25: 1.094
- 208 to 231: 1.559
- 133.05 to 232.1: 0.9684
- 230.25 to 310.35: 1.819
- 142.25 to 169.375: 1.456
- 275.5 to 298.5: 1.991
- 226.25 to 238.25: 1.811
